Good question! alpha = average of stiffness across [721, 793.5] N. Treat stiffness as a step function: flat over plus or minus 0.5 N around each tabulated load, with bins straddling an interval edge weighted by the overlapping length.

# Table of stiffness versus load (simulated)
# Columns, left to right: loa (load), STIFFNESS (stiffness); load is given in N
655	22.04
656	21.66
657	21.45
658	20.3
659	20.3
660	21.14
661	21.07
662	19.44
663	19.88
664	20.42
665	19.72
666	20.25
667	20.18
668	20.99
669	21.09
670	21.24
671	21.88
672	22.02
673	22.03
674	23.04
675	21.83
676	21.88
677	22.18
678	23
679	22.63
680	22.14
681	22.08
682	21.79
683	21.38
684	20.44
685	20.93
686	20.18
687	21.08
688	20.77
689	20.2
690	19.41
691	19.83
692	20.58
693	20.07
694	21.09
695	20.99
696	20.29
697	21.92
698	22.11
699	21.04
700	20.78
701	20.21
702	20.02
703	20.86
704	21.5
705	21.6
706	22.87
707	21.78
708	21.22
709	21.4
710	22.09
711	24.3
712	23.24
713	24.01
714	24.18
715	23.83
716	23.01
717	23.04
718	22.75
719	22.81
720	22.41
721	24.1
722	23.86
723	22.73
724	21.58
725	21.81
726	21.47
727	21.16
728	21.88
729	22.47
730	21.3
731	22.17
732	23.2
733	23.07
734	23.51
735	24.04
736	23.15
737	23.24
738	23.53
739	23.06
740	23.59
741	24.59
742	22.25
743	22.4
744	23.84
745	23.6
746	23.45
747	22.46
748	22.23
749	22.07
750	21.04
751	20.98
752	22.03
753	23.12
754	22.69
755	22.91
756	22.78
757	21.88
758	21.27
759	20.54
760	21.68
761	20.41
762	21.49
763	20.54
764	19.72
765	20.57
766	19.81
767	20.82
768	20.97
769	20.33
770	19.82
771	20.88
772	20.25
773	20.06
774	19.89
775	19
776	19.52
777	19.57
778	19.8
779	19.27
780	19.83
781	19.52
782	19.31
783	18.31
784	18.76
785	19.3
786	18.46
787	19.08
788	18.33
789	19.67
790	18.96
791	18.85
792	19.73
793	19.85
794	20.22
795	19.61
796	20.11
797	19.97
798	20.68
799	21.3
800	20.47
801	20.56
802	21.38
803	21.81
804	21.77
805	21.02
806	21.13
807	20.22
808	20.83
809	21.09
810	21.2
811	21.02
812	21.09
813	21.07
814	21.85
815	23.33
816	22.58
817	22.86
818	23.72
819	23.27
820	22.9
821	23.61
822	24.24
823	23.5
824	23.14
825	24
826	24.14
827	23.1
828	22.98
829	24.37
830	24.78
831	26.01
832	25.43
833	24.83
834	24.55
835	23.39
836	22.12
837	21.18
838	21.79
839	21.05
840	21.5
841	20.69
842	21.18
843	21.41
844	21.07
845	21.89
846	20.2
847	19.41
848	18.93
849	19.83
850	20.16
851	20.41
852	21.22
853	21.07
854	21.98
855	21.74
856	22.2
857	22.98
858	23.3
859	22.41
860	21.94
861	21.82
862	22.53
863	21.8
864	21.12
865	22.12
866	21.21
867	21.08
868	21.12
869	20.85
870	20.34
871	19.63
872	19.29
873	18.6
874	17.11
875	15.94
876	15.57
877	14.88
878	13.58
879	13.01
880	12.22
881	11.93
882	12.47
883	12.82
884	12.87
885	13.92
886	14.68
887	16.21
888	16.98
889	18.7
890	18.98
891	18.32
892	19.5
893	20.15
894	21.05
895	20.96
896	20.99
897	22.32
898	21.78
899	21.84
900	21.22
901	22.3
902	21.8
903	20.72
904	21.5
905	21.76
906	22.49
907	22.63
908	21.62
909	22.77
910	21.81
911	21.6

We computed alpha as 21.3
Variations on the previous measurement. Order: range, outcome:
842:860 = 21.2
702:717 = 22.5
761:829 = 20.9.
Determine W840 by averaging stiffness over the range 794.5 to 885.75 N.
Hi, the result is 20.7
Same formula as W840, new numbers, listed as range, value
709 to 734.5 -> 22.8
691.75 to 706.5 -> 21.1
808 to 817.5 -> 21.7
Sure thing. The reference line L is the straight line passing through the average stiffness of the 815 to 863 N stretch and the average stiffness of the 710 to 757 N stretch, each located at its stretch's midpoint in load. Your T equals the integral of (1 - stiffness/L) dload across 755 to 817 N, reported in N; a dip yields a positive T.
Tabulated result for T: 6.0 N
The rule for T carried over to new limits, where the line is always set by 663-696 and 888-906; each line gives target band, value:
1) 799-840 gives -3.3 N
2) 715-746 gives -2.7 N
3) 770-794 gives 1.8 N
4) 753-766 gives -0.2 N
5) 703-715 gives -0.8 N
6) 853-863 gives -0.7 N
